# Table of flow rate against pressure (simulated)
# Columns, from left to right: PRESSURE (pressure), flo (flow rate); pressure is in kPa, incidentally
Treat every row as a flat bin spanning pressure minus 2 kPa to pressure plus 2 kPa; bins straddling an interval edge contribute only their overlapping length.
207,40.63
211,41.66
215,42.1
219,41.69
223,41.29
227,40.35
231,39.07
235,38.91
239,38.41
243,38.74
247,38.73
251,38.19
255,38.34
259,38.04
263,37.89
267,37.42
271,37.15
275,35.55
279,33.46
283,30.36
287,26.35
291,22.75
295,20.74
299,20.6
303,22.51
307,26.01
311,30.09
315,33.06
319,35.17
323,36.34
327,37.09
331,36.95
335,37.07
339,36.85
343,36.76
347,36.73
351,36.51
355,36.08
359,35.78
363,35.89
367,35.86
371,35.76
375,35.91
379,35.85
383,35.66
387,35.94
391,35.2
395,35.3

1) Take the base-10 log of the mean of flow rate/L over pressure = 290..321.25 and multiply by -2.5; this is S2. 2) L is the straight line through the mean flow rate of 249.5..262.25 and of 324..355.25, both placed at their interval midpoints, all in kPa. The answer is 0.37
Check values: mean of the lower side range 38.2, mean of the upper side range 36.8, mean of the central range 26.6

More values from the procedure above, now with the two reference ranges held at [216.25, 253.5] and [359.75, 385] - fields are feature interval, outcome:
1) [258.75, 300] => 0.24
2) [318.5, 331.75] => 0.02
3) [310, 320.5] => 0.14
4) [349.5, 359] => 0.00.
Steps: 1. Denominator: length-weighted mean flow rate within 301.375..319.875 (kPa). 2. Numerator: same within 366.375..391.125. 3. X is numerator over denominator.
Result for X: 1.2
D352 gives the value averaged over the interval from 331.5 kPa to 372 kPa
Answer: 36.4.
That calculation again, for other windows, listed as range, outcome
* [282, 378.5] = 32.5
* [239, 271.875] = 38.1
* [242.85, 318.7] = 31.8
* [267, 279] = 36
